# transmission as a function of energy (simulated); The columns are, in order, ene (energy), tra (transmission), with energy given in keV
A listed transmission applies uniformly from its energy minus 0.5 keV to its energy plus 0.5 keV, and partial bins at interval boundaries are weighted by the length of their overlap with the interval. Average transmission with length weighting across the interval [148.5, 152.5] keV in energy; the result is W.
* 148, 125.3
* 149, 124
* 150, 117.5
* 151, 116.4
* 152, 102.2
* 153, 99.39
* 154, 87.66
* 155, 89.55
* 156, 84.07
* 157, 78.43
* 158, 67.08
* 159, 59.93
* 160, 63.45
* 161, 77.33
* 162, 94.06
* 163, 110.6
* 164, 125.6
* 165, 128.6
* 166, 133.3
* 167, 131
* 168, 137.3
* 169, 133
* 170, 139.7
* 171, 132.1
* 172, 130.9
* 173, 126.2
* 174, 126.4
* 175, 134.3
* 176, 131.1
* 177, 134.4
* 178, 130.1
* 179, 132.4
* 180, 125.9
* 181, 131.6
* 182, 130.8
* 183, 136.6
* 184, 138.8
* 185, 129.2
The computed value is 115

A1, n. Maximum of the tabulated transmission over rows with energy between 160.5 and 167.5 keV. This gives 133.3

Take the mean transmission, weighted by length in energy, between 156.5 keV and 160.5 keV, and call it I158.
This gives 67.2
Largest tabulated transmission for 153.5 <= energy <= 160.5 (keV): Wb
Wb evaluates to 89.55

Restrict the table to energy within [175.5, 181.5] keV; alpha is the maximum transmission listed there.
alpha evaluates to 134.4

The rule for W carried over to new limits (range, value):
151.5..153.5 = 101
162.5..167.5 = 126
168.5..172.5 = 134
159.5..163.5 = 86.4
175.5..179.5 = 132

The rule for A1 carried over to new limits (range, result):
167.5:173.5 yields 139.7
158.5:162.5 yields 94.06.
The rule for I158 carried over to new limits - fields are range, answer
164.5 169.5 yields 133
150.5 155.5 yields 99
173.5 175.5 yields 130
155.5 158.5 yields 76.5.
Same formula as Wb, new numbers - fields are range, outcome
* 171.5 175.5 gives 134.3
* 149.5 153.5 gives 117.5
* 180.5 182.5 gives 131.6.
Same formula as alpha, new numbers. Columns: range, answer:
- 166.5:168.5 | 137.3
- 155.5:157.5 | 84.07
